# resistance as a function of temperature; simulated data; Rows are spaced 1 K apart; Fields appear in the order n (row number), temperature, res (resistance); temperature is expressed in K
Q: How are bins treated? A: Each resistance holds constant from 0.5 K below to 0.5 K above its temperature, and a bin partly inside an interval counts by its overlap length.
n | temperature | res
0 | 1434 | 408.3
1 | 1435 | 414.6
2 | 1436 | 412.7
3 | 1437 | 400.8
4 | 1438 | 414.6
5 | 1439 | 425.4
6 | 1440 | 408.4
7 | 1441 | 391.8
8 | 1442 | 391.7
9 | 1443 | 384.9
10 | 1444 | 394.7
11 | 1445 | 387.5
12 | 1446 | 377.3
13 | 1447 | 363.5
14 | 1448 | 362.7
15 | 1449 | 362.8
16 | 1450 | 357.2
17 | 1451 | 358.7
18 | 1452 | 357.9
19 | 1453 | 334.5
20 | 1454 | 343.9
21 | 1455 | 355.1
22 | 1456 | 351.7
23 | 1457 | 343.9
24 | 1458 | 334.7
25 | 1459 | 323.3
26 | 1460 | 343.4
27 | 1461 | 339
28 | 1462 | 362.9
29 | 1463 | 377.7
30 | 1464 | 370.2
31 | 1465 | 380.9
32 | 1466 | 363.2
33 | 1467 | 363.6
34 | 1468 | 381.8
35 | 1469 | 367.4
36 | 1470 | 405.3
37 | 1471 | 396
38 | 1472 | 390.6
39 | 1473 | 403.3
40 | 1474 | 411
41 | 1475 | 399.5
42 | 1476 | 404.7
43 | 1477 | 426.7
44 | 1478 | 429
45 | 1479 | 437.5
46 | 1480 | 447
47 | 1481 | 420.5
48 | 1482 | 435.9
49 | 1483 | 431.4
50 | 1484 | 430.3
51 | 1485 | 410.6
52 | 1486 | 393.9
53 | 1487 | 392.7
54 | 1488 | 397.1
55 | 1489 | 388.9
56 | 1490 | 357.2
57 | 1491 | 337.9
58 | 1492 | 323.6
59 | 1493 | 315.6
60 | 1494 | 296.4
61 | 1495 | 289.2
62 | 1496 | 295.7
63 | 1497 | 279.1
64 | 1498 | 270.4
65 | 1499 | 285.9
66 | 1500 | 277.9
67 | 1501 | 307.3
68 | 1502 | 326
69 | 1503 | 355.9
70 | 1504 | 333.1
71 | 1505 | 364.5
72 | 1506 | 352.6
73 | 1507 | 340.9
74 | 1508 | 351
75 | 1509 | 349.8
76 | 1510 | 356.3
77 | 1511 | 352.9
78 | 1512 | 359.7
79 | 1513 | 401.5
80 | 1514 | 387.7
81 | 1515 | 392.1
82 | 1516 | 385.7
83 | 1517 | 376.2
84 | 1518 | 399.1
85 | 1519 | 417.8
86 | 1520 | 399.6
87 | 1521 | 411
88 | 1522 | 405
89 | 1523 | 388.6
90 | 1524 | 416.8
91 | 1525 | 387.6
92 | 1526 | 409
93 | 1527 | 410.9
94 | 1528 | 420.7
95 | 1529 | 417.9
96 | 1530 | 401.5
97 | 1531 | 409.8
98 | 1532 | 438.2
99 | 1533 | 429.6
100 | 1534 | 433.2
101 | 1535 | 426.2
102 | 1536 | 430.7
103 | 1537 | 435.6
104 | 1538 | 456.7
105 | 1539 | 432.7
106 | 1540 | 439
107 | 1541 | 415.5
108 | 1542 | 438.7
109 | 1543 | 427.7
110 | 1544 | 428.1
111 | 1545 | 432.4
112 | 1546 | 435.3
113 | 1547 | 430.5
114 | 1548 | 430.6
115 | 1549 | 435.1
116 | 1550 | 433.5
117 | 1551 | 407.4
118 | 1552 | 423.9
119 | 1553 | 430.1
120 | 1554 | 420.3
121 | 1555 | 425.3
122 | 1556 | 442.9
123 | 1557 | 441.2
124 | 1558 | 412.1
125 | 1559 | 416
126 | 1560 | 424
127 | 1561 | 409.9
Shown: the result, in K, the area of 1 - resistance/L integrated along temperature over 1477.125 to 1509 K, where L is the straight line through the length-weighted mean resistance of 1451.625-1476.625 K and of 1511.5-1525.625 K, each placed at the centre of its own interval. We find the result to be 2.0 K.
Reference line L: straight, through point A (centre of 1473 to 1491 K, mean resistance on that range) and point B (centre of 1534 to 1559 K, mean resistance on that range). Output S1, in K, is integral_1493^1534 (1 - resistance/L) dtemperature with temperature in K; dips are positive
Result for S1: 5.3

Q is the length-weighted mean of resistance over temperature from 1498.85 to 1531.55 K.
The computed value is 375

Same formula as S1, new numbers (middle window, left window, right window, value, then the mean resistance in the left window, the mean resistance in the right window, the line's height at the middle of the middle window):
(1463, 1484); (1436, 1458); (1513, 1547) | -0.8 K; 375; 416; 388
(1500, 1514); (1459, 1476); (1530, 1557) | 1.9 K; 378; 430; 405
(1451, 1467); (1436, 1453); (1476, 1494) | 1.4 K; 383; 396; 388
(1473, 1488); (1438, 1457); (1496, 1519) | -2.5 K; 373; 346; 358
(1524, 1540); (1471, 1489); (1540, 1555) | 0.1 K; 414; 428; 425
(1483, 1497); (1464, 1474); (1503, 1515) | 0.6 K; 384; 360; 372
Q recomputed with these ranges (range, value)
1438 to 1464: 366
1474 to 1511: 362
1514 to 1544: 415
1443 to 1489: 383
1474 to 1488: 419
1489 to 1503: 310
